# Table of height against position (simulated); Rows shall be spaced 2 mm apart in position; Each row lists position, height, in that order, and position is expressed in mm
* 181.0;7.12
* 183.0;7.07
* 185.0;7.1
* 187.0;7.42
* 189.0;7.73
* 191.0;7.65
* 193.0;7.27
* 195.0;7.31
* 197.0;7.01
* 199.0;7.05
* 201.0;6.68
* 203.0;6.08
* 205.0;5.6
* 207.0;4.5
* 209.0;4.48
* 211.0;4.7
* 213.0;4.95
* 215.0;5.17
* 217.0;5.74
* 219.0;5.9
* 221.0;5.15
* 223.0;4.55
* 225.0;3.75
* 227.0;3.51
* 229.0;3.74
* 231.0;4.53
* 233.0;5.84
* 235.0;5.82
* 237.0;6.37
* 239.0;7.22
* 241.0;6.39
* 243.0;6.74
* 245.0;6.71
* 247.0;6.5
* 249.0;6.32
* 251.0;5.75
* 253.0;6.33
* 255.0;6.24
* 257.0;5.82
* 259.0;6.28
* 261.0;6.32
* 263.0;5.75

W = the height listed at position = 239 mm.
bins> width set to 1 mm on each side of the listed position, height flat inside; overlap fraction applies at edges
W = 7.22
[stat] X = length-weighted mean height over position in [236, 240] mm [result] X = 6.79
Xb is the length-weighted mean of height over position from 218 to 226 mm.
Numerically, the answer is 4.84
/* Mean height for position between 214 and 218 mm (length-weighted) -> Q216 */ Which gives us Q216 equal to 5.46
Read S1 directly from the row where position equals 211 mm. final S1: 4.7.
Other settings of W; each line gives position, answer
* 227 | 3.51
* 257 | 5.82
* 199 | 7.05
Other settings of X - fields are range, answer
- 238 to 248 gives 6.71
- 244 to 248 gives 6.61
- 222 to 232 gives 4.02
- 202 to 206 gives 5.84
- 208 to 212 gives 4.59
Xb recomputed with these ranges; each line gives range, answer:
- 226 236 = 4.69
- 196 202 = 6.91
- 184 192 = 7.47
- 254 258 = 6.03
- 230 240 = 5.96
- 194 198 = 7.16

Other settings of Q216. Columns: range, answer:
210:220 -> 5.29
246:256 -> 6.23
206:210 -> 4.49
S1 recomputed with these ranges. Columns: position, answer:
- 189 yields 7.73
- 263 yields 5.75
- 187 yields 7.42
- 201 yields 6.68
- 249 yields 6.32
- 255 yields 6.24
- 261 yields 6.32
